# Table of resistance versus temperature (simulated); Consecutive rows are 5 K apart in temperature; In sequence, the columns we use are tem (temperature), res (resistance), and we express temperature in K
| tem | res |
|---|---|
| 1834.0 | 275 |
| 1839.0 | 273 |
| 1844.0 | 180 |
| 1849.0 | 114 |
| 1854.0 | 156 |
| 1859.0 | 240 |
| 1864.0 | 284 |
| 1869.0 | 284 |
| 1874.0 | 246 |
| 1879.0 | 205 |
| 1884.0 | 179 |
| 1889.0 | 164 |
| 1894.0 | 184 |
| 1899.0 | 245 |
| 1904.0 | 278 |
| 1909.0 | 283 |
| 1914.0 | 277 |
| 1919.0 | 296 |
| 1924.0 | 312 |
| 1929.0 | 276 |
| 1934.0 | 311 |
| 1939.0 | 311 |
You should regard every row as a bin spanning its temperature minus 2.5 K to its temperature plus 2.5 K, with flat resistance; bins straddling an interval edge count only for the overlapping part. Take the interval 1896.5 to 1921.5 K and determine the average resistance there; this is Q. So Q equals 276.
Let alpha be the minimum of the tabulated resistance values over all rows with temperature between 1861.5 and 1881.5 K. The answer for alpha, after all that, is 205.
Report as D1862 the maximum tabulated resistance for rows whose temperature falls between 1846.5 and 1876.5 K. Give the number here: 284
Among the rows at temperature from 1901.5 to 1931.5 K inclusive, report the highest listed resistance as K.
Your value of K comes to 312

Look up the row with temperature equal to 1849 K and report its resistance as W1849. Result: 114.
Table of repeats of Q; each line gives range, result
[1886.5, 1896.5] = 174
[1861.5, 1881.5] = 255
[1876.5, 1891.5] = 183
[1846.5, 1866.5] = 198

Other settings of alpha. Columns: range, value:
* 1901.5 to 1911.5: 278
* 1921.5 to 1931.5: 276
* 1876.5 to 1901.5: 164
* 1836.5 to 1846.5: 180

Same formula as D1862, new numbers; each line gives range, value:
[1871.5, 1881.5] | 246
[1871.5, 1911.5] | 283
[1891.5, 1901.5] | 245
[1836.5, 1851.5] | 273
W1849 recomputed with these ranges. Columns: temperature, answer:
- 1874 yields 246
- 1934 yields 311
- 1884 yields 179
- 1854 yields 156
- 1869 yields 284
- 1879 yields 205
